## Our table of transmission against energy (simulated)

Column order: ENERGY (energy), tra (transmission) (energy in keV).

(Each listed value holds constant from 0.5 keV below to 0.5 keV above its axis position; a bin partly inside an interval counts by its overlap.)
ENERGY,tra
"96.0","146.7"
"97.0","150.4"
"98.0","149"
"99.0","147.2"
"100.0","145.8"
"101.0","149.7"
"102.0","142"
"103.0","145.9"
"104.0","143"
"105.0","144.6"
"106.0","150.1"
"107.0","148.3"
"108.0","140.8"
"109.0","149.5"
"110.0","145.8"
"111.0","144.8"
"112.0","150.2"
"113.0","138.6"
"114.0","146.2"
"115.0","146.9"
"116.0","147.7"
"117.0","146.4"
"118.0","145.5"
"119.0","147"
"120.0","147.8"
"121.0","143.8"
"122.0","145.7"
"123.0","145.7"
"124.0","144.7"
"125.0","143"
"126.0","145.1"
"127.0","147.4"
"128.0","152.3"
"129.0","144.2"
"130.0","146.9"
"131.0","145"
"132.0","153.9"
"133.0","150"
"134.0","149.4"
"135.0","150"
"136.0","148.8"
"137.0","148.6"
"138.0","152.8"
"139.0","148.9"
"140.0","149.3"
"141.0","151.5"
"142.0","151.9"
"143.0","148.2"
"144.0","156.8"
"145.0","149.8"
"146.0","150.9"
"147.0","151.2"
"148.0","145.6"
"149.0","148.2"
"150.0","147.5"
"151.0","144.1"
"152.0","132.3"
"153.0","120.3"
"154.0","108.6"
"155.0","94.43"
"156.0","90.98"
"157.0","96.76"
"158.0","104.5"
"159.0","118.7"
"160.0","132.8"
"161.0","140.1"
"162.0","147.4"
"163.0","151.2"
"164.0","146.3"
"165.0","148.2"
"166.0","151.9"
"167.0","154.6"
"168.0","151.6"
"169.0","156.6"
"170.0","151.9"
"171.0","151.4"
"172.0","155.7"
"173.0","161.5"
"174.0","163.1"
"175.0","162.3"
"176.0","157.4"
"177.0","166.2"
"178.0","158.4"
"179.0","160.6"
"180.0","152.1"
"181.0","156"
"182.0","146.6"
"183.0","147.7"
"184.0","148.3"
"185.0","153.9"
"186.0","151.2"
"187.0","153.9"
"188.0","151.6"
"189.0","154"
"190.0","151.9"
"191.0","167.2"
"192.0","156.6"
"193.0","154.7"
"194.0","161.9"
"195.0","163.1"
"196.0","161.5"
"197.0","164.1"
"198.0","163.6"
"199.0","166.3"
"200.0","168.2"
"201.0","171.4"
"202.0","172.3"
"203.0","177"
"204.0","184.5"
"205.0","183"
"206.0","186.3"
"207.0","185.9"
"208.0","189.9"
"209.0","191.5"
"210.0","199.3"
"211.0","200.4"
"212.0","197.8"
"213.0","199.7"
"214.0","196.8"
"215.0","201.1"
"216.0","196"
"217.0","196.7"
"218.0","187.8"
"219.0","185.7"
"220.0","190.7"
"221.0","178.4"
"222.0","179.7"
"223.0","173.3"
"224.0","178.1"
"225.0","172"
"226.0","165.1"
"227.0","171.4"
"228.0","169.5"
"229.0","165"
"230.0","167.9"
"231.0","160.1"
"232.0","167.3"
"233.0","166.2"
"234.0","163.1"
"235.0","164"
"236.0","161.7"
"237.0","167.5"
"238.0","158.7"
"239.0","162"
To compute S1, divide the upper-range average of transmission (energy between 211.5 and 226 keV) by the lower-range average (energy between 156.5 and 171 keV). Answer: 1.3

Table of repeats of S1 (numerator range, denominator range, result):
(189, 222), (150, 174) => 1.32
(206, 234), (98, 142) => 1.24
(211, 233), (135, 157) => 1.30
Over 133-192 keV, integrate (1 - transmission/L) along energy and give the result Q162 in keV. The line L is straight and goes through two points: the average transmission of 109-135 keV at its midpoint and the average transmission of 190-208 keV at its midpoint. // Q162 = 4.8 keV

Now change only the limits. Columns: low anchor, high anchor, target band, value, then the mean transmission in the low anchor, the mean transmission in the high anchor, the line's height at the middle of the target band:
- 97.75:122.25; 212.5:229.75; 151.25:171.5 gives 3.8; 146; 183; 163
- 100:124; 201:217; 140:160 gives 3.7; 146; 190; 163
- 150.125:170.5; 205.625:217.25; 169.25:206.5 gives 1.1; 132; 195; 166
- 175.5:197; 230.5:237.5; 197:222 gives -4.0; 156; 164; 160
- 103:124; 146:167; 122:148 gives -1.9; 146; 132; 139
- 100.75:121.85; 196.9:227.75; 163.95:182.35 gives 1.4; 146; 183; 169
